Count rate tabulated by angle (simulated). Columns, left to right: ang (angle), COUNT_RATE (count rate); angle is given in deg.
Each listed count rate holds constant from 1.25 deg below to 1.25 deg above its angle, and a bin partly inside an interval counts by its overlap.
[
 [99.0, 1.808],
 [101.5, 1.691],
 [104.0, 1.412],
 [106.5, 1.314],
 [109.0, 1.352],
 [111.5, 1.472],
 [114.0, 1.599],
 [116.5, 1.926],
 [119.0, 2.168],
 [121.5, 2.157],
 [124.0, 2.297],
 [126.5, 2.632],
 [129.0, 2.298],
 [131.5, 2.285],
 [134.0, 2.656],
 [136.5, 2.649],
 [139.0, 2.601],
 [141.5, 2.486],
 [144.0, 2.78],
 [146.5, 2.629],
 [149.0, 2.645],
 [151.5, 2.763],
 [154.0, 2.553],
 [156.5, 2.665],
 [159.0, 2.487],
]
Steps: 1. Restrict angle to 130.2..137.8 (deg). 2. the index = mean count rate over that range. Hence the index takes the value 2.53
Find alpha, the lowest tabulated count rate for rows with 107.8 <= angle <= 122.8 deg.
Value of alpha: 1.352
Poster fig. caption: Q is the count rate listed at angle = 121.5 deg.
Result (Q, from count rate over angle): 2.157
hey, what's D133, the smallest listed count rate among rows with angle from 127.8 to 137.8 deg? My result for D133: 2.285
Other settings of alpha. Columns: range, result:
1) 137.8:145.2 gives 2.486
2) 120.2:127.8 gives 2.157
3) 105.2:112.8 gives 1.314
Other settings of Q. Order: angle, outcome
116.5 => 1.926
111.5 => 1.472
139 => 2.601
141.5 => 2.486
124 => 2.297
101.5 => 1.691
